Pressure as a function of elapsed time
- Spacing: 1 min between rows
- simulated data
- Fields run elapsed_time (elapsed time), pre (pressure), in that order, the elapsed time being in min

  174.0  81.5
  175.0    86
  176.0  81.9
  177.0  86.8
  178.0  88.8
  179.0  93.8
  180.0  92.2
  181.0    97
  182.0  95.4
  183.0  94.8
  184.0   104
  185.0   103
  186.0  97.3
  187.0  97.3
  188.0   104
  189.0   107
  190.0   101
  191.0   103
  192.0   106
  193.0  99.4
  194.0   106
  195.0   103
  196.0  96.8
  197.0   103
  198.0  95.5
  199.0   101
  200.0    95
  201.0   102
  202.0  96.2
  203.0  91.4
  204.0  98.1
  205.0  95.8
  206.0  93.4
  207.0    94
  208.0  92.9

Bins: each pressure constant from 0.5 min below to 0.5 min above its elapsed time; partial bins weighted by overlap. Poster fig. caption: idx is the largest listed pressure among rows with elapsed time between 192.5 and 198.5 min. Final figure 106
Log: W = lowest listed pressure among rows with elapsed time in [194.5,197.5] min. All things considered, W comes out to 96.8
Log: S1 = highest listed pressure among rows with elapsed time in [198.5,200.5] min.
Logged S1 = 101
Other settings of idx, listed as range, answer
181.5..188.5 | 104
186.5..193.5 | 107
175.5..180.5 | 93.8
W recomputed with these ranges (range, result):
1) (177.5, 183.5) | 88.8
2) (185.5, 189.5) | 97.3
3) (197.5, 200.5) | 95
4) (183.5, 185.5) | 103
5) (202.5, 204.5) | 91.4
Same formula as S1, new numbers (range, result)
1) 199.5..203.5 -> 102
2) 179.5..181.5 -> 97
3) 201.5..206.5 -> 98.1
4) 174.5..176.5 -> 86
